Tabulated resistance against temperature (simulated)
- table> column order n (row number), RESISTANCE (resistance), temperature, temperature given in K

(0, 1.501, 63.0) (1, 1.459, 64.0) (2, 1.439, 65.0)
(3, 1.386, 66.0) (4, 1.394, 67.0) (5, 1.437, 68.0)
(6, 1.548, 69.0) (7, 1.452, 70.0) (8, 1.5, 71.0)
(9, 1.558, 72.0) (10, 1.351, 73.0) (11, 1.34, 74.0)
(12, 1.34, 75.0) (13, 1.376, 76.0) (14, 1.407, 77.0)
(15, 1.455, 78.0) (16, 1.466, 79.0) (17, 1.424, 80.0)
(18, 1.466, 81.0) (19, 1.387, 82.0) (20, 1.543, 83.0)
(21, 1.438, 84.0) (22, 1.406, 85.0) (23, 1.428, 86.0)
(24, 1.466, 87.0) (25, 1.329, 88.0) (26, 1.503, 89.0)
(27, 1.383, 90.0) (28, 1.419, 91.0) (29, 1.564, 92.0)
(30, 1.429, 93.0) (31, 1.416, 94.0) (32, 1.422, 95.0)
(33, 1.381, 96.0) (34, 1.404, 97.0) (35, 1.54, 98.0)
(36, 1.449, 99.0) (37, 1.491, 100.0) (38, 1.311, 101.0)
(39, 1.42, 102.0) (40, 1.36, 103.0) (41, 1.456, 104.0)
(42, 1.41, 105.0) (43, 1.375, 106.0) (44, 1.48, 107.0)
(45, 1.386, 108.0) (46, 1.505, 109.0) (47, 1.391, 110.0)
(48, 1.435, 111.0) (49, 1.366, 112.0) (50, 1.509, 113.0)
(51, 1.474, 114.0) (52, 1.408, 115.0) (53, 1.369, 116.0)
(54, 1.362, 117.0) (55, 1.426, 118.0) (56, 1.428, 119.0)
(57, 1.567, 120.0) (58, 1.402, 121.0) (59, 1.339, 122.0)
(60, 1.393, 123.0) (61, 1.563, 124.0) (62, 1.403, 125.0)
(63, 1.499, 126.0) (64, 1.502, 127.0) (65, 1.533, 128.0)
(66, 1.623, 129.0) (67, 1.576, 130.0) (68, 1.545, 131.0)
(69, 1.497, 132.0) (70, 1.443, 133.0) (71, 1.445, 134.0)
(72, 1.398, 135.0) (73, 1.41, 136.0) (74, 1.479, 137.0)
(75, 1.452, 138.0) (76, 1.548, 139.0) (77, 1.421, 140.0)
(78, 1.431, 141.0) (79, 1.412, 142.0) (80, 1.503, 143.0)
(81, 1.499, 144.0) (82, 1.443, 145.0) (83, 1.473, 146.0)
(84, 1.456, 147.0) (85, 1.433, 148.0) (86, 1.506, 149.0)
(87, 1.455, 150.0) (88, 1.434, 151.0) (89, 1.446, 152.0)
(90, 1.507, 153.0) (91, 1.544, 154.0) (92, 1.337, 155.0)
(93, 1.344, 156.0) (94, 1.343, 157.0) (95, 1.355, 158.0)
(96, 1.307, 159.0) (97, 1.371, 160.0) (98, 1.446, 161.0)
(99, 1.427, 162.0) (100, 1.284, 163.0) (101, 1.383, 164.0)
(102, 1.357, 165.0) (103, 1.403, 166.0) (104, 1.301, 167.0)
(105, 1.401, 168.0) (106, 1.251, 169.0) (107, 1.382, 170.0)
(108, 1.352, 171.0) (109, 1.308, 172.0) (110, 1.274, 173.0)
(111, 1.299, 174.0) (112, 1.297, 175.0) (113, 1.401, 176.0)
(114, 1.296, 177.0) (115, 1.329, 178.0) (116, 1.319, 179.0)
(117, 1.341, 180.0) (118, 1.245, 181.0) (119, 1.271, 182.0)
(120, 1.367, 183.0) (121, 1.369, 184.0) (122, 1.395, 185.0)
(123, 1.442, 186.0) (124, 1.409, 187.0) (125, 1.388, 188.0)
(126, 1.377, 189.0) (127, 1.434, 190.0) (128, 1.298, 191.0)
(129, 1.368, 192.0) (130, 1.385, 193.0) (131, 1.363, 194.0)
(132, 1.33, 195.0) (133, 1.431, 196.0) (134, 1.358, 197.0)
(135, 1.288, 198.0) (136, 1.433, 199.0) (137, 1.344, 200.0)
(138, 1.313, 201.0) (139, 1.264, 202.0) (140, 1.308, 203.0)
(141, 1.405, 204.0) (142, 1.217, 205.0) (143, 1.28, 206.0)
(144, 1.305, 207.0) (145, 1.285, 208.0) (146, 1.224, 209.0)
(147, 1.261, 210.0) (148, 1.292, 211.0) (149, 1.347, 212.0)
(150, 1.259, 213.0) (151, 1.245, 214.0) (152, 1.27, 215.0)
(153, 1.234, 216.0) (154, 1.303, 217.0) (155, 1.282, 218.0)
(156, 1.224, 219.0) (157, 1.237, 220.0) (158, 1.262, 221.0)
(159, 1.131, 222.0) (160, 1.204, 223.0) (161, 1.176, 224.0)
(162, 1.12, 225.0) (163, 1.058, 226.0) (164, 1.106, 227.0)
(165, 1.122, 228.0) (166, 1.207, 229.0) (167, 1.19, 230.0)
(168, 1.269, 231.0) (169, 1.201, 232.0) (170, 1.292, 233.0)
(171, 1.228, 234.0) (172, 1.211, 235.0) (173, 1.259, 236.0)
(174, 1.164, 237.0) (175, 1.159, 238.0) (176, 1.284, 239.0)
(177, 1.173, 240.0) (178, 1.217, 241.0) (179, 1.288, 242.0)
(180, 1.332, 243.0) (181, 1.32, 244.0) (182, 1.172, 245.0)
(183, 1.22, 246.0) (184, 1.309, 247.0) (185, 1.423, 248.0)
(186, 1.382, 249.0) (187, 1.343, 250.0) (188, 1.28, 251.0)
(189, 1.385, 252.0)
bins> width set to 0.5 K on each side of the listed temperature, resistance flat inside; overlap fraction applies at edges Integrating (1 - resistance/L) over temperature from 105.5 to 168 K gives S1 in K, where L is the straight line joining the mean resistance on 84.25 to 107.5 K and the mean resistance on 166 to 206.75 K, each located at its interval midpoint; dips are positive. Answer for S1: -2.19 K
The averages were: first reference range 1.43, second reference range 1.34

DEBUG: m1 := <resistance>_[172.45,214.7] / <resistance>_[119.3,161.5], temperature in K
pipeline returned 0.9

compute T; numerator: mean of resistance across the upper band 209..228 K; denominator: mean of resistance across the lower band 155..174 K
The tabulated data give 0.91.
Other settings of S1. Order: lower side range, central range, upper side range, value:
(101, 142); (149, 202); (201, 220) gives -0.8 K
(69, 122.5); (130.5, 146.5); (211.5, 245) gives -1.2 K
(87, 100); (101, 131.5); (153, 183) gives -0.8 K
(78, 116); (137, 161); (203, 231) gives -1.6 K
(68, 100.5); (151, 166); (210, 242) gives -0.8 K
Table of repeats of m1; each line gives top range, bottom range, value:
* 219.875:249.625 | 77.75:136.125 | 0.85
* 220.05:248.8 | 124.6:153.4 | 0.83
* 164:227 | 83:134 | 0.90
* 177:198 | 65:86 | 0.95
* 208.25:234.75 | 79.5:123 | 0.85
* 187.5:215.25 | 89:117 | 0.93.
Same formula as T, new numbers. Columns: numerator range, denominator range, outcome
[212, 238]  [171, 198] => 0.90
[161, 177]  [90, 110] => 0.94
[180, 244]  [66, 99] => 0.89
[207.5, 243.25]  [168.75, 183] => 0.93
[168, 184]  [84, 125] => 0.92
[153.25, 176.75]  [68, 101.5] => 0.94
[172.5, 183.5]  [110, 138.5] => 0.90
